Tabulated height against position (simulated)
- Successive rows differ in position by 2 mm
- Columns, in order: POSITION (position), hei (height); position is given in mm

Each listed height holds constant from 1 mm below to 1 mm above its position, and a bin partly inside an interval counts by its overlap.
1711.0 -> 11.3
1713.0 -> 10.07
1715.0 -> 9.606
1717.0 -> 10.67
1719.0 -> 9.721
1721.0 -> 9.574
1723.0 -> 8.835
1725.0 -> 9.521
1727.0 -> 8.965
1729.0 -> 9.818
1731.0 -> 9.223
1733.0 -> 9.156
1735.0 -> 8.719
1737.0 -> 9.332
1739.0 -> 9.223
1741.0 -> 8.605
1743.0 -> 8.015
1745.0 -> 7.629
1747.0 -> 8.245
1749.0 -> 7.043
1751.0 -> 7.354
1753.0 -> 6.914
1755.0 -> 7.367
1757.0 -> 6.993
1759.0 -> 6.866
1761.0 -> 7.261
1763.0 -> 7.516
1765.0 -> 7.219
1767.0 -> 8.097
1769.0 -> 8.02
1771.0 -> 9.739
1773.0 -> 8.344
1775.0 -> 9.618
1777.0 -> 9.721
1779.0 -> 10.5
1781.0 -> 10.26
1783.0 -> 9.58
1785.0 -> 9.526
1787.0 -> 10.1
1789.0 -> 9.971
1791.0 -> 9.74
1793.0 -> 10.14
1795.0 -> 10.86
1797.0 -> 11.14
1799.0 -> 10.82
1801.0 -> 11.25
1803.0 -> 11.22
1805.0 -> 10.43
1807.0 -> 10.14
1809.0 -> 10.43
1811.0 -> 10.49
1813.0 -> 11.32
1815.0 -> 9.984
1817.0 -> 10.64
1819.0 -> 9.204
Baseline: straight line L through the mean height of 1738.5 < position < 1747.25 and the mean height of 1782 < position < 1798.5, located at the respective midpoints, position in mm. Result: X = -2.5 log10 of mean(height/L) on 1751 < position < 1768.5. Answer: 0.22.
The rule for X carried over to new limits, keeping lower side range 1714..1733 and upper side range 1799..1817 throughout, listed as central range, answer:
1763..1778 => 0.18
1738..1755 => 0.24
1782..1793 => 0.06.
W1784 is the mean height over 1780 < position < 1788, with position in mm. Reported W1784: 9.87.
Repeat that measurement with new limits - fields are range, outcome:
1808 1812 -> 10.5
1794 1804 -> 11.1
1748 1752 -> 7.2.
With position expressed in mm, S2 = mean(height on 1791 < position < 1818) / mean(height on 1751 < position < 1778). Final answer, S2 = 1.3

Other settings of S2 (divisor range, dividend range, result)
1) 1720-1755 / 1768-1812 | 1.18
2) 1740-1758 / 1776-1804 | 1.37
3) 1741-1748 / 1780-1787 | 1.22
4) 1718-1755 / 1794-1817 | 1.24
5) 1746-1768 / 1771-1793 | 1.33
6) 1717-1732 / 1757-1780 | 0.89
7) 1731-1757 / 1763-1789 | 1.13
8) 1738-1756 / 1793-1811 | 1.37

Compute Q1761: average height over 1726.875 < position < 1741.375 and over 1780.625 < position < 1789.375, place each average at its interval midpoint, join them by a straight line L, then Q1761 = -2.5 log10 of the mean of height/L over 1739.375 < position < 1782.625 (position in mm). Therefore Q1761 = 0.17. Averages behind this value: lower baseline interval 9.16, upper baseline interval 9.85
